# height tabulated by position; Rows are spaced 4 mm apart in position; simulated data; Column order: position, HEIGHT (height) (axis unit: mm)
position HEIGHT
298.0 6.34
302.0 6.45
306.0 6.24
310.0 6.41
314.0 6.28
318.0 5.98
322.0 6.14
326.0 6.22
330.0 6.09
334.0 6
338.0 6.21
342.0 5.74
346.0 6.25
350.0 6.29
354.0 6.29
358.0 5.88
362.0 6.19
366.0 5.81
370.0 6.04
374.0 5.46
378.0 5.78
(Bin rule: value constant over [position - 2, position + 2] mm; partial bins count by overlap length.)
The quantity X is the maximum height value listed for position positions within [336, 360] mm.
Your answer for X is 6.29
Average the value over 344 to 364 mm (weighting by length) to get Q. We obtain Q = 6.18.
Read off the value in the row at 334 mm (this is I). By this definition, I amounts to 6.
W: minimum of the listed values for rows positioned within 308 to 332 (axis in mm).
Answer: 5.98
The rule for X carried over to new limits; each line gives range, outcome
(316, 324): 6.14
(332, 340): 6.21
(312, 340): 6.28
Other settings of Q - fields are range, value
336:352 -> 6.12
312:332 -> 6.14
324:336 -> 6.1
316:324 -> 6.06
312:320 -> 6.13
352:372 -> 6.04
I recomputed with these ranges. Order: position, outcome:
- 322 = 6.14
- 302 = 6.45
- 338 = 6.21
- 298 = 6.34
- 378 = 5.78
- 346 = 6.25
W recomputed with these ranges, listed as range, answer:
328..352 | 5.74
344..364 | 5.88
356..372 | 5.81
